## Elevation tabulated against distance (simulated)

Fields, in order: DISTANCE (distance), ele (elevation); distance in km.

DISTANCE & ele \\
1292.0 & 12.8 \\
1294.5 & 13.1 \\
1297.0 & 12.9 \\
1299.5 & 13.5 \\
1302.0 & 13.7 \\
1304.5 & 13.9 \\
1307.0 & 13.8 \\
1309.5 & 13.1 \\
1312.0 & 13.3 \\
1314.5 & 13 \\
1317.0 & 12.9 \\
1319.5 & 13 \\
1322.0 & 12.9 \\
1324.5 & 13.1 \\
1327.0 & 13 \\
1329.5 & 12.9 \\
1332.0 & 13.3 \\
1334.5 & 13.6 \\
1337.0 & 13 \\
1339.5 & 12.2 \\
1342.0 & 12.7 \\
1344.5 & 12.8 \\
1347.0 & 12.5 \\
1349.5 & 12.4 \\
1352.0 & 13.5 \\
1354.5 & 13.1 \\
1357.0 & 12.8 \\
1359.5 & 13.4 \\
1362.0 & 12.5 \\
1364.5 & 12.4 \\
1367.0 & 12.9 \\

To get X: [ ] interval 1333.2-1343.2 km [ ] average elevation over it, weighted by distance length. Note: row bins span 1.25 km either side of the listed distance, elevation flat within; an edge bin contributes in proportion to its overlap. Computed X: 12.9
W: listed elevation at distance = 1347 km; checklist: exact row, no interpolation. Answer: 12.5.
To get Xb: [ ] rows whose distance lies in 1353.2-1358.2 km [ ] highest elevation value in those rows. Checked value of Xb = 13.1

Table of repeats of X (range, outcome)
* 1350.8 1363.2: 13.1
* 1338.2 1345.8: 12.6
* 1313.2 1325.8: 13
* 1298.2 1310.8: 13.6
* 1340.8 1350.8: 12.6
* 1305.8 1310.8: 13.4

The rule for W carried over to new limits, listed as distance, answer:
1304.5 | 13.9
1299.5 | 13.5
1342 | 12.7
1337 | 13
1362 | 12.5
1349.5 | 12.4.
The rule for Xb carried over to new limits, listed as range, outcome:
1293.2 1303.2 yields 13.7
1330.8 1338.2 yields 13.6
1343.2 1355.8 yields 13.5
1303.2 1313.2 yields 13.9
